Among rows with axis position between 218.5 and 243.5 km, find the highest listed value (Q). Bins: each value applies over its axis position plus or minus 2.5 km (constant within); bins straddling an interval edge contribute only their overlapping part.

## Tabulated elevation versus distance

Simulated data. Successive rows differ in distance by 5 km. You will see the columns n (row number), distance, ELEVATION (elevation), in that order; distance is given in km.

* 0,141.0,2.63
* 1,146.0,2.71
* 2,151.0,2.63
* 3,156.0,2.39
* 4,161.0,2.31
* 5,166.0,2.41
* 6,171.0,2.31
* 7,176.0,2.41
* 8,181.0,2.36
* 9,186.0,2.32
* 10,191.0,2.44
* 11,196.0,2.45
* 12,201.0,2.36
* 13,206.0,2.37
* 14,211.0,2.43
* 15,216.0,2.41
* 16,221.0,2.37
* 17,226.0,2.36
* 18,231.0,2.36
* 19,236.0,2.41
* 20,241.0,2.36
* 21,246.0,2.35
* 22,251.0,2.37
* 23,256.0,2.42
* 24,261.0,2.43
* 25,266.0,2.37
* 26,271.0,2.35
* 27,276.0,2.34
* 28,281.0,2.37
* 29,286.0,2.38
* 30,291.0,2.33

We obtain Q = 2.41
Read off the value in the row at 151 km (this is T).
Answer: 2.63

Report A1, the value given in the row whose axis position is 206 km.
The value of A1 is 2.37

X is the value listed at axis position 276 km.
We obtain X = 2.34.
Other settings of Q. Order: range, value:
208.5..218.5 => 2.43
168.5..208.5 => 2.45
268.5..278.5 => 2.35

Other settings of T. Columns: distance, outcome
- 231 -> 2.36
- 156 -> 2.39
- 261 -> 2.43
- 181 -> 2.36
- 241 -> 2.36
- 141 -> 2.63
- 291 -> 2.33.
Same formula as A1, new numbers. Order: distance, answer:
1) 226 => 2.36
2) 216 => 2.41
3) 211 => 2.43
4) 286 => 2.38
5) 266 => 2.37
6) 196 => 2.45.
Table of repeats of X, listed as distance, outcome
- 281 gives 2.37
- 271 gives 2.35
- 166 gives 2.41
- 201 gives 2.36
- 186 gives 2.32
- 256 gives 2.42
